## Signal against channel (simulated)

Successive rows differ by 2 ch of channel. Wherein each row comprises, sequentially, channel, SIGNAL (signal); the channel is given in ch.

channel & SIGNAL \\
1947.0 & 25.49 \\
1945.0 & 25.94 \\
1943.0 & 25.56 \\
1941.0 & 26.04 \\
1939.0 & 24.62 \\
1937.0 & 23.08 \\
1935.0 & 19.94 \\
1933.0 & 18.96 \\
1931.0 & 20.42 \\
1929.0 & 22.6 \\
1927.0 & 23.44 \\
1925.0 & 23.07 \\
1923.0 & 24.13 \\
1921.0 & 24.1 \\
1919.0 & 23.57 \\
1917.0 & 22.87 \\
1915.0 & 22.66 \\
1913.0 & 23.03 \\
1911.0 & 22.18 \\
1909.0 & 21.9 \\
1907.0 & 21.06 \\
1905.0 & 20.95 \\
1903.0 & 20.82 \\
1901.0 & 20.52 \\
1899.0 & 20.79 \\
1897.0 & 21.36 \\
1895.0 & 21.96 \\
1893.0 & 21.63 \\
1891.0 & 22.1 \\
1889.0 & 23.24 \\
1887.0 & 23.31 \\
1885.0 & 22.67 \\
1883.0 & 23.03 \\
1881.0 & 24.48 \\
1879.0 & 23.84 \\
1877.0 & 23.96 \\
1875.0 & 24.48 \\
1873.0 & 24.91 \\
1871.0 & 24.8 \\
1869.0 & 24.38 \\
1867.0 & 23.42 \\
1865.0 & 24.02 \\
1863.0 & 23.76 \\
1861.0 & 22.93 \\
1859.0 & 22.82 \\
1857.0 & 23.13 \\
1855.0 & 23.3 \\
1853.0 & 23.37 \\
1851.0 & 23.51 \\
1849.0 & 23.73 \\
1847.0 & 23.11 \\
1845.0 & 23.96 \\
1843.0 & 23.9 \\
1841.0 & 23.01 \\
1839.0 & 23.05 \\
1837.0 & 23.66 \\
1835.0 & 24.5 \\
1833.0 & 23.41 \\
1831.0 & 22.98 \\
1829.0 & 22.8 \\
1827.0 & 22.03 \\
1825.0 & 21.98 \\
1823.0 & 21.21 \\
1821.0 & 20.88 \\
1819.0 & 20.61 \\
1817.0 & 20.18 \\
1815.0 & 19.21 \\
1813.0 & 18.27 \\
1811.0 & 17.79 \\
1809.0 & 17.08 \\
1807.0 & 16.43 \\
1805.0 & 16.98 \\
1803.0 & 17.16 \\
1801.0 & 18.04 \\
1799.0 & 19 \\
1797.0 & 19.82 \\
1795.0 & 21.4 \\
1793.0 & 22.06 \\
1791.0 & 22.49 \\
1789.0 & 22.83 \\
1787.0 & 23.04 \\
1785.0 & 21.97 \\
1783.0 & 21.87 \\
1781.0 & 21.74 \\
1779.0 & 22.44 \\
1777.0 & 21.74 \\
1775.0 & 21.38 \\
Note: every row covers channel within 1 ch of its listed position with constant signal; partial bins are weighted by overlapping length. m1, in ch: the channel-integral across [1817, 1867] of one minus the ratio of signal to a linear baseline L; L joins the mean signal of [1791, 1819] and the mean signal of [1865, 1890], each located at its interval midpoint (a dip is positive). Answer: -3.5 ch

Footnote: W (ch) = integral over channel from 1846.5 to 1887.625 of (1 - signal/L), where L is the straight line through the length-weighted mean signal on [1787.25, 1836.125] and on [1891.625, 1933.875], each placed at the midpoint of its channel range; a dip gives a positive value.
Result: -4.6 ch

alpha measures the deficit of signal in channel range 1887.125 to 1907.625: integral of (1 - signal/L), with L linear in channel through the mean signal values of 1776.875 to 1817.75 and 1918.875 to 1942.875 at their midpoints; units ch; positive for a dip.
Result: 0.6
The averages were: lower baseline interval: 20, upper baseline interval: 22.9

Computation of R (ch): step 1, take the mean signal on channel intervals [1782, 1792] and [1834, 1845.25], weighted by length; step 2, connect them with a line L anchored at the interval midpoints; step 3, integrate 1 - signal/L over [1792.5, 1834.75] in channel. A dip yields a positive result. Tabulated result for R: 5.59 ch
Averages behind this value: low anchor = 22.4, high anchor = 23.7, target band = 20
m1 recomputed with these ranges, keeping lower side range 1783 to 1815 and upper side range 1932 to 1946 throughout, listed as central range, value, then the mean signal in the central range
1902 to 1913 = 0.5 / 21.5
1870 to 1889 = -1.8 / 23.9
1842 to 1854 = -1.5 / 23.6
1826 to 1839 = -1.7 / 23.2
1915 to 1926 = -0.2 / 23.5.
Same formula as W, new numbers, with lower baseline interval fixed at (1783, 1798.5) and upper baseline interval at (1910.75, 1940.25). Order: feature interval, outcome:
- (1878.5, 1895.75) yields -0.4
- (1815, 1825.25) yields 0.6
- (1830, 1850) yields -1.3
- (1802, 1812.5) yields 2.3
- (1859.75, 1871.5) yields -0.8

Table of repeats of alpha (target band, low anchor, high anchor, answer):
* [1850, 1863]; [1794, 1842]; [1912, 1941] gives -1.2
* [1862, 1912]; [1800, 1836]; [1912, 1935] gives -2.6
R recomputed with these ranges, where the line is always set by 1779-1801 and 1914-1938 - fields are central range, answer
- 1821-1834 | -0.3 ch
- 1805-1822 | 2.3 ch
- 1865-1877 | -1.2 ch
